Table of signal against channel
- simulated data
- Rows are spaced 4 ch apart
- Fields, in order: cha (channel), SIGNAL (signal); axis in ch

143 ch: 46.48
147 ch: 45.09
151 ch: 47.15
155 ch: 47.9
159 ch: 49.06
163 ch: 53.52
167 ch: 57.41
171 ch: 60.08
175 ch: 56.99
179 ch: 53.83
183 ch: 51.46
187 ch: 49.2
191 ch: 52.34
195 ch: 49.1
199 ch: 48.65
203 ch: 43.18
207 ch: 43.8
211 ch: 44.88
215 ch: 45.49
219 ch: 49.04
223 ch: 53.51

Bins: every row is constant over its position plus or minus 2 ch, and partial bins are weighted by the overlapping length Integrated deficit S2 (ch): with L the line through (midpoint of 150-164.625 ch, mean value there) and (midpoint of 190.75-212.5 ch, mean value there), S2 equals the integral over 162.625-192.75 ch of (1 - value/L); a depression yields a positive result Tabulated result -3.9 ch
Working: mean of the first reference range 49.5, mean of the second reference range 46.6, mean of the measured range 54.4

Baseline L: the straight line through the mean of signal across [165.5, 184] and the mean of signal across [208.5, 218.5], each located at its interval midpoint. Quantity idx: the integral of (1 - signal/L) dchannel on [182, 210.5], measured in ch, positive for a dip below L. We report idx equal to 1.4 ch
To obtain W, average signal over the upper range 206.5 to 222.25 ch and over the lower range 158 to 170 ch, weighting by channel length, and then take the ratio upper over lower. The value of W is 0.9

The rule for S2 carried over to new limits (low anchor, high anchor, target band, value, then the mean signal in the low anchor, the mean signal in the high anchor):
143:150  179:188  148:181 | -3.1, 45.8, 51.2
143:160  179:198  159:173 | -2.1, 47.1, 50.8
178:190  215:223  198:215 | 1.7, 51.4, 49.3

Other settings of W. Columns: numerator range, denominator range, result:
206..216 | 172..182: 0.81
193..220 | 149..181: 0.87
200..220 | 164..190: 0.83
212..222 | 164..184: 0.85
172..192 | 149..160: 1.11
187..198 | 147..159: 1.06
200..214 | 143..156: 0.95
